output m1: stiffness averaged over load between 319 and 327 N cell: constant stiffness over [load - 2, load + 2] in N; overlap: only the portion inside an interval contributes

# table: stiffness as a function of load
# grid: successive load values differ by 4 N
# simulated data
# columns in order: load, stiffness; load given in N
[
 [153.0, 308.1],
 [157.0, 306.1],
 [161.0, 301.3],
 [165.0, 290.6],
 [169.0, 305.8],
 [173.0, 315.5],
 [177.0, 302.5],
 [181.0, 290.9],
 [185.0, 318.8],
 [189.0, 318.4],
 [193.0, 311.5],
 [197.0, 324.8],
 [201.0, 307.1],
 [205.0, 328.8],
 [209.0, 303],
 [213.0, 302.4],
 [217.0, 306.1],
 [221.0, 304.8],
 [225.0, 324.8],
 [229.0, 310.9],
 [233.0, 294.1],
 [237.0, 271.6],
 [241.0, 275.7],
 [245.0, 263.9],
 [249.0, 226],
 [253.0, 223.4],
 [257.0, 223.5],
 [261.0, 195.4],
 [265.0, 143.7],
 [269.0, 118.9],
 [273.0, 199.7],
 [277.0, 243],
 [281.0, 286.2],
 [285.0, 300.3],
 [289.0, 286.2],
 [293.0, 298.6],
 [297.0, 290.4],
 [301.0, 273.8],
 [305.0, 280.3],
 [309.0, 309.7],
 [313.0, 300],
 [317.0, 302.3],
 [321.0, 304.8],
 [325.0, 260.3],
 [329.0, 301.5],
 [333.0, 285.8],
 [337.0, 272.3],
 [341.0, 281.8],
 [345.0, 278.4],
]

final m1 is 283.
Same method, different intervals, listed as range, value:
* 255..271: 170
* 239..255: 247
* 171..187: 307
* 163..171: 298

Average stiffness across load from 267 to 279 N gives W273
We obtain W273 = 187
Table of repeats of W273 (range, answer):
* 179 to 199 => 313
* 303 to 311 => 295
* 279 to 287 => 293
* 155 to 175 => 304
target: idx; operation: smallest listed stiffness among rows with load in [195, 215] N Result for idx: 302.4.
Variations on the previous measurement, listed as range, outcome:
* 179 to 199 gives 290.9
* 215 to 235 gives 294.1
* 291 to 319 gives 273.8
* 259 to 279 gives 118.9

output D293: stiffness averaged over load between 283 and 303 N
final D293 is 290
